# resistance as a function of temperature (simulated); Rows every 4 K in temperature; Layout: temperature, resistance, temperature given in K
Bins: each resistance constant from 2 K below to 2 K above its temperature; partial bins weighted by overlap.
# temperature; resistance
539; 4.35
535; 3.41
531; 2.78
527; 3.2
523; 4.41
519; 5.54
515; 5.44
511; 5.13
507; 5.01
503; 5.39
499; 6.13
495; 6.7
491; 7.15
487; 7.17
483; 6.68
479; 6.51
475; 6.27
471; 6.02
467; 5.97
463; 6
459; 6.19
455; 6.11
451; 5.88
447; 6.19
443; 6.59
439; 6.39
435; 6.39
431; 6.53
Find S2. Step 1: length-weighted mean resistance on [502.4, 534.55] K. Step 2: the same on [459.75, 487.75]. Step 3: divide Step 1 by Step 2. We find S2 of 0.71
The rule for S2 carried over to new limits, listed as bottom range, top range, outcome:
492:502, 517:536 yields 0.61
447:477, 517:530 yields 0.70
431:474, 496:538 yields 0.76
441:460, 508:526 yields 0.81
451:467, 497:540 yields 0.76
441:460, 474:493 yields 1.10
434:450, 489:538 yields 0.79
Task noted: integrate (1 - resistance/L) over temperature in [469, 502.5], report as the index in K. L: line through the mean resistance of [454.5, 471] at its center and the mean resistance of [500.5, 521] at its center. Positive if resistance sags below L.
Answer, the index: -4.85 K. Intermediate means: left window 6.06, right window 5.32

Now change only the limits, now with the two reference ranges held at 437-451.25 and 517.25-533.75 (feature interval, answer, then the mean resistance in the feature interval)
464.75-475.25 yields -1.0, 6.05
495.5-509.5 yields -3.1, 5.62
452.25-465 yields -0.4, 6.09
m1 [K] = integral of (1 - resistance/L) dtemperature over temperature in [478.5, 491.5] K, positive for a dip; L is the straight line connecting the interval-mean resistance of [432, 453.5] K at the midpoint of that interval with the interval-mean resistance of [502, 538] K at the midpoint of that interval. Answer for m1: -4.0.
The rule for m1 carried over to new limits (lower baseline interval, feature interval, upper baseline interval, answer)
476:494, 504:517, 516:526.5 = 0.4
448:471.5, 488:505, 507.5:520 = -2.6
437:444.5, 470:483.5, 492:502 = 0.1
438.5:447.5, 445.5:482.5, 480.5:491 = 3.0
